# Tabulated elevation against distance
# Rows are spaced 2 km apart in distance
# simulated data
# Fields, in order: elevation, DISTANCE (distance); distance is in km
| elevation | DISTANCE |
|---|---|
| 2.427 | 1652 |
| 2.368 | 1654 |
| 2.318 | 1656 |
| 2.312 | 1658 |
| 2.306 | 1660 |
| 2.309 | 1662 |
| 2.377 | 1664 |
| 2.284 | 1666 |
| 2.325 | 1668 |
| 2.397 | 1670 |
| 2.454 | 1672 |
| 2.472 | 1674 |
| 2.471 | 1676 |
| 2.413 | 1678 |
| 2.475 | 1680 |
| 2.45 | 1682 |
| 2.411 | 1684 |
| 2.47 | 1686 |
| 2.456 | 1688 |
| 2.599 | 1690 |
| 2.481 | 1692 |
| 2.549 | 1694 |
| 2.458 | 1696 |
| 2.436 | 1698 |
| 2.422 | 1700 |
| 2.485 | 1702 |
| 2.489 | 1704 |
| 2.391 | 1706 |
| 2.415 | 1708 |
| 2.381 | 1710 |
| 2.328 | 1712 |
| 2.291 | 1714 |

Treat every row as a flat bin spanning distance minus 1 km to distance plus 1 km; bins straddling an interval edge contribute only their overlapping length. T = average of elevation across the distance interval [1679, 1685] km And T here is 2.45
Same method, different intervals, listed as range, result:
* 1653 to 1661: 2.33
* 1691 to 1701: 2.47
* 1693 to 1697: 2.5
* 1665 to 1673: 2.37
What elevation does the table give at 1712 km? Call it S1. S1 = 2.328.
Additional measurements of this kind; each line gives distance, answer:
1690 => 2.599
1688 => 2.456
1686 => 2.47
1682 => 2.45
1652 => 2.427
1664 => 2.377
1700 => 2.422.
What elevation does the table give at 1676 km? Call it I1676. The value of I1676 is 2.471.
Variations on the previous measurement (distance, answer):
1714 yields 2.291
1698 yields 2.436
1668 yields 2.325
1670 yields 2.397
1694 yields 2.549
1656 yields 2.318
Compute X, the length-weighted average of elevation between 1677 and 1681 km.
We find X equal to 2.44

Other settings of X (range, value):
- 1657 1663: 2.31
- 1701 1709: 2.45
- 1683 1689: 2.45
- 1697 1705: 2.46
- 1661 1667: 2.32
